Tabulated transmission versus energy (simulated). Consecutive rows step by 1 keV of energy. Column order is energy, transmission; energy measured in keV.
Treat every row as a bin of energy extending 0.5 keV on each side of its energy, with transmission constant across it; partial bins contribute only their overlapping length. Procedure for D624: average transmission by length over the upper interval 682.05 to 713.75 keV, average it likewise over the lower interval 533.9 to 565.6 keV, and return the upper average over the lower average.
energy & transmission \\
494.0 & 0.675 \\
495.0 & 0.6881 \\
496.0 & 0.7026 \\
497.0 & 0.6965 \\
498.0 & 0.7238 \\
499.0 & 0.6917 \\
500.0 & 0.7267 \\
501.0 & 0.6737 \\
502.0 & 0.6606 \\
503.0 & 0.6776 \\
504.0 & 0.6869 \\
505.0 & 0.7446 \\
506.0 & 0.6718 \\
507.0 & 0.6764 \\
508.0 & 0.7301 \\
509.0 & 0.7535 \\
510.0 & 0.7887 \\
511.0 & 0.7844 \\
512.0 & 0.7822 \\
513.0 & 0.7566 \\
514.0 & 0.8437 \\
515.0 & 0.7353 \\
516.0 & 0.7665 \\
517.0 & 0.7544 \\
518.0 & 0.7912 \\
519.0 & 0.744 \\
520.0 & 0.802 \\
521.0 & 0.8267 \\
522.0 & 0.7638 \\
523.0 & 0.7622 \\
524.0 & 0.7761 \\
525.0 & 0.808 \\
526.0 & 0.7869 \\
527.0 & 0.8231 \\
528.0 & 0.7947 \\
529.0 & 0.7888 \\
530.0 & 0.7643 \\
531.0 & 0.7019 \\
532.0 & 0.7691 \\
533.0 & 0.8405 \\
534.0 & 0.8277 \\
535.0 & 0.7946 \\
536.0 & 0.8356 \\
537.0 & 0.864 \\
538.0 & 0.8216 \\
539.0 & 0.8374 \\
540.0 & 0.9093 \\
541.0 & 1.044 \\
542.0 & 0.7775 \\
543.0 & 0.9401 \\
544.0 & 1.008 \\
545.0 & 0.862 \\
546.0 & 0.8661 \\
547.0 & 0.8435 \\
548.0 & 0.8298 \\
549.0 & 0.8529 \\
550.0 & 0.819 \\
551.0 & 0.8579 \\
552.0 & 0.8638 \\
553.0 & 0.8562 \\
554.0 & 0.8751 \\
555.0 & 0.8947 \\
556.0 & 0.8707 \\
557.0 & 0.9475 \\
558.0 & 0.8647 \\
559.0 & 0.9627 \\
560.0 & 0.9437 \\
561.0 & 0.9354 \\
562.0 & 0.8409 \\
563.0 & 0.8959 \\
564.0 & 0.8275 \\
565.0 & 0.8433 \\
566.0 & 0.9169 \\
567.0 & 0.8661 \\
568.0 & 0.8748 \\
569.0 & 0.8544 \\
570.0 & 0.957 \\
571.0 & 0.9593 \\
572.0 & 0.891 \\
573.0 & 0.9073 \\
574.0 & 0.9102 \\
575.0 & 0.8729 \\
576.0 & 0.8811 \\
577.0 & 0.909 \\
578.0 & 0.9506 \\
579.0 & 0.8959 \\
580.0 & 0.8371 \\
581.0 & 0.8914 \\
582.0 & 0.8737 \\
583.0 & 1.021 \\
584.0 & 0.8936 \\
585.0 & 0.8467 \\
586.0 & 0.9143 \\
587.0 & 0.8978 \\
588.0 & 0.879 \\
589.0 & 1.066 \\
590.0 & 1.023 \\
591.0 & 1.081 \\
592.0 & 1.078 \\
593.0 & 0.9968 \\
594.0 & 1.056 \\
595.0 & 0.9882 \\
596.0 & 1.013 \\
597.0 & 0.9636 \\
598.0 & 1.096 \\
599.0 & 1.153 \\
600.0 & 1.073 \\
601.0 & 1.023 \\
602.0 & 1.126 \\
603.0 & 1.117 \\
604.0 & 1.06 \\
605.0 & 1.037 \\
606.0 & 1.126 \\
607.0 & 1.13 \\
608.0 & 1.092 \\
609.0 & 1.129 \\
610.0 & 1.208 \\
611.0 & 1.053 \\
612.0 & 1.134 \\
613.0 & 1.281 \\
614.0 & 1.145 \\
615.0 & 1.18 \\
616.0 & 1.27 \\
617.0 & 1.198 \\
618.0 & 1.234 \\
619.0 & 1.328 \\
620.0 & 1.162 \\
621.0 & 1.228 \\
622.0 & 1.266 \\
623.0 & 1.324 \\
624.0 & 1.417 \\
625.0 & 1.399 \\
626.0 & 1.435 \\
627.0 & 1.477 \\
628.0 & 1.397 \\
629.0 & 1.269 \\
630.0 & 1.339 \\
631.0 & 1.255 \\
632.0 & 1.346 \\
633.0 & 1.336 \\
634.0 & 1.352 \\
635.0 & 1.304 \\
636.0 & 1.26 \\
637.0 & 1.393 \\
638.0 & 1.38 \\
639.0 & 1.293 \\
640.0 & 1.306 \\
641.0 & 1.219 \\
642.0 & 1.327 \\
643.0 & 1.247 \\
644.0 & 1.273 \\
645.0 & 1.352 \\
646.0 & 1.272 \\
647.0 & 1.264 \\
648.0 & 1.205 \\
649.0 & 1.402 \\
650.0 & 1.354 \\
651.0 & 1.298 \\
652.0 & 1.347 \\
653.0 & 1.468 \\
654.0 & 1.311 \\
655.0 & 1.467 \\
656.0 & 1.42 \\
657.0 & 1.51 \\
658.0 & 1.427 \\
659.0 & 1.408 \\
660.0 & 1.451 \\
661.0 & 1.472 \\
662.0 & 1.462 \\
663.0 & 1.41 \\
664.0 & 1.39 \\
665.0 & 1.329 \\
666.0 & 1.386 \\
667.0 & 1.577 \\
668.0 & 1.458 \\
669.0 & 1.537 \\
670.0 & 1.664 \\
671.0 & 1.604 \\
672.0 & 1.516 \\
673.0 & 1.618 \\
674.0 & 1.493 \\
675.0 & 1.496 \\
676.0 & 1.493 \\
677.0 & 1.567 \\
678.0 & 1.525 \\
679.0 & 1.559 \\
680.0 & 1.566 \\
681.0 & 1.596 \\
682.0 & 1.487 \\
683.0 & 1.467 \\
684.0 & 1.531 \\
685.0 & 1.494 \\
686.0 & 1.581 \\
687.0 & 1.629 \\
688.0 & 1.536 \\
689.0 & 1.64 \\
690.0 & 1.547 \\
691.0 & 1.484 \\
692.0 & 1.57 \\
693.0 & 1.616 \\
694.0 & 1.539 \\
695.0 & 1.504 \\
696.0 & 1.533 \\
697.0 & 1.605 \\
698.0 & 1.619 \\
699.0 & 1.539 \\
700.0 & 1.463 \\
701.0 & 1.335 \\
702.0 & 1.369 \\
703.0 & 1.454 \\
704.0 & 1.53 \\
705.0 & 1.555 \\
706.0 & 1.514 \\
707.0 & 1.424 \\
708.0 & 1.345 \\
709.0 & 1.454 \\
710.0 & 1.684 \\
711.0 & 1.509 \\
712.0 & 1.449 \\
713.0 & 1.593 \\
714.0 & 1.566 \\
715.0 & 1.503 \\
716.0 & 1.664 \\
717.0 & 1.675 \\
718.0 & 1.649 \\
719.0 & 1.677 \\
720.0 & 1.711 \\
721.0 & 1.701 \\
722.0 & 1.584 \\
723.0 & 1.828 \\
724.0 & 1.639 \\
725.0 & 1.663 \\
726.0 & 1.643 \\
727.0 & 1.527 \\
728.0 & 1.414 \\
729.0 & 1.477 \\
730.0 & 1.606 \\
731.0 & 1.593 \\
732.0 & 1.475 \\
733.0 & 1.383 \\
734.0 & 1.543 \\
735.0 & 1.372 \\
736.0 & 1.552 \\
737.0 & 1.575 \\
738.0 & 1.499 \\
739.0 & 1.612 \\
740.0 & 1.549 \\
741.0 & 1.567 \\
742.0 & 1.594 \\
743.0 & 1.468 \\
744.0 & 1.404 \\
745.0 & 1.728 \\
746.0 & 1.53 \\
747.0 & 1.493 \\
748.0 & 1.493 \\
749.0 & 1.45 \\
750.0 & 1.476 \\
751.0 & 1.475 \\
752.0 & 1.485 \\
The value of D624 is 1.73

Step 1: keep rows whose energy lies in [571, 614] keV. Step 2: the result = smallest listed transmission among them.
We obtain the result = 0.8371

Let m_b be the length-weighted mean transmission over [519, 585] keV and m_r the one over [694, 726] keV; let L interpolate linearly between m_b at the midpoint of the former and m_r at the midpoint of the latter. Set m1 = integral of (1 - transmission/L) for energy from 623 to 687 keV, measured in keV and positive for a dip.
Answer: -4.9 keV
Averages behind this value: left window 0.863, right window 1.56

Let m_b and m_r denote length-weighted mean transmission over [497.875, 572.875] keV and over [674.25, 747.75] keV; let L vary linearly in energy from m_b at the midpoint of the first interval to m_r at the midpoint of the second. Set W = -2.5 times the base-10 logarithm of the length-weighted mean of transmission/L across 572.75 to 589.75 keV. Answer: 0.11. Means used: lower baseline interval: 0.821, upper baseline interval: 1.55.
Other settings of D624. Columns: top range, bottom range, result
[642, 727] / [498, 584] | 1.81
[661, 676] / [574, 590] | 1.64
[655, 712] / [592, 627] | 1.30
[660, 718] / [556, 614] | 1.55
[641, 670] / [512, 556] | 1.68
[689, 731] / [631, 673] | 1.12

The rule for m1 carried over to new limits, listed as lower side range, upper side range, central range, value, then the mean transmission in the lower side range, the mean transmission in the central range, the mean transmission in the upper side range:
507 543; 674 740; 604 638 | -1.8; 0.799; 1.26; 1.55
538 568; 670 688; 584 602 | 1.4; 0.883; 1.01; 1.55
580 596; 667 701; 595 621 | -1.1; 0.964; 1.13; 1.55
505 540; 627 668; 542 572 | 1.8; 0.783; 0.885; 1.36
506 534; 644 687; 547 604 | 5.5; 0.774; 0.935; 1.46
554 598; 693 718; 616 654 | -3.8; 0.927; 1.32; 1.52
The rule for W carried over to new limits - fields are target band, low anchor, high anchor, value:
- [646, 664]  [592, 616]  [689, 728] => -0.053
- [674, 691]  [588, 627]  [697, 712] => -0.096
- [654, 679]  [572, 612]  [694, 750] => -0.134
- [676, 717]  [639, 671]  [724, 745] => -0.048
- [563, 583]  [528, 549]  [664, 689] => 0.139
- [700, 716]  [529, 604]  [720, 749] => -0.027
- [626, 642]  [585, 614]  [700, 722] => -0.105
